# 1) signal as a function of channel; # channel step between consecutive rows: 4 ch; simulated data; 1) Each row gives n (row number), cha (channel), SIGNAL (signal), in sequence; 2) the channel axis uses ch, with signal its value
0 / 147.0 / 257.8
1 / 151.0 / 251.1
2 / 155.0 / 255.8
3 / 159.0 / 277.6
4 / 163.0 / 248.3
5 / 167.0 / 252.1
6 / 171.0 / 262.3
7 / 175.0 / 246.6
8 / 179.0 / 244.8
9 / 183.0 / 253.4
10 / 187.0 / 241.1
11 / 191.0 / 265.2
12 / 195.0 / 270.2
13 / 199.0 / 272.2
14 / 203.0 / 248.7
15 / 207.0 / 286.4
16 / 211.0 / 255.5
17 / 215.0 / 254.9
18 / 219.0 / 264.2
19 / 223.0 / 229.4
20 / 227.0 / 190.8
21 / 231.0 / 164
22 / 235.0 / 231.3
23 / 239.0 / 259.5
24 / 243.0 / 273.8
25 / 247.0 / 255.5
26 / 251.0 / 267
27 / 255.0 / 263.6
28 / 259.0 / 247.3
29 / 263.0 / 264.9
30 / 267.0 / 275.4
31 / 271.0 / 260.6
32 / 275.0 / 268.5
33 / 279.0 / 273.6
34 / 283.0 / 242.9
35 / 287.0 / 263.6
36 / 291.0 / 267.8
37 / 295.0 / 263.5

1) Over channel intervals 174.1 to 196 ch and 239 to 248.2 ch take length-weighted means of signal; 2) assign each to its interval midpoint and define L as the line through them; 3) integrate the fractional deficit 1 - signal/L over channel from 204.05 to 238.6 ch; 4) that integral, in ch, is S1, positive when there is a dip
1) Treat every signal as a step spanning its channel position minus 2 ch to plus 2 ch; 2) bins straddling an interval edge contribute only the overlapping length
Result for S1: 3.2 ch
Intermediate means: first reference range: 253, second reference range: 264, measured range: 236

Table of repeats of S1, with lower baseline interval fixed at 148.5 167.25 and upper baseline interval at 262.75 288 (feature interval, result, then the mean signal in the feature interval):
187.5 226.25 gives 0.4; 258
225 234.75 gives 2.8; 187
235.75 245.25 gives 0.0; 262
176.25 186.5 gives 0.4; 248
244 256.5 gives 0.0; 263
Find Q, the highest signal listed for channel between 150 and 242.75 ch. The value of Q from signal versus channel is 286.4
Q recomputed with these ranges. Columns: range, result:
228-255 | 273.8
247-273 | 275.4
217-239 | 264.2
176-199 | 272.2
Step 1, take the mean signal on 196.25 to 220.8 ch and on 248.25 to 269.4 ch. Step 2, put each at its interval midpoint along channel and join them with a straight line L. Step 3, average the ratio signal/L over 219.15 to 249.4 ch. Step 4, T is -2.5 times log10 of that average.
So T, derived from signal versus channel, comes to 0.139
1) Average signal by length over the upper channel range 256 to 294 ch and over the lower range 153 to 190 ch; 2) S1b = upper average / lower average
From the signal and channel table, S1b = 1.0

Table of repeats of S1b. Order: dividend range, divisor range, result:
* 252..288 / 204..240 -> 1.11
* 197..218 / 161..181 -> 1.05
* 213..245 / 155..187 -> 0.92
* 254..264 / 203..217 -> 0.98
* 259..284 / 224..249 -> 1.15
